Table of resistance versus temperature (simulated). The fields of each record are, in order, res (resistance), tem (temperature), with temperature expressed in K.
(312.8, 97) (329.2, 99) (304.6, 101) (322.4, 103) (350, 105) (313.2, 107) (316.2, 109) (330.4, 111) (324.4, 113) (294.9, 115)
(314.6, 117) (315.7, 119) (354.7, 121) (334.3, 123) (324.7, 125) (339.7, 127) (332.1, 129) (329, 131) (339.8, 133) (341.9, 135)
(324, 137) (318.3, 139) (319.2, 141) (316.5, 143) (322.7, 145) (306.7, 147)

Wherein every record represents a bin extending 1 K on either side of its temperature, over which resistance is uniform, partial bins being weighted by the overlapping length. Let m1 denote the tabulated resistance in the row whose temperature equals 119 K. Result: 315.7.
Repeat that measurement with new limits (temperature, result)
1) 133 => 339.8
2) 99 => 329.2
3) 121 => 354.7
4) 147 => 306.7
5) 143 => 316.5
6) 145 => 322.7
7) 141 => 319.2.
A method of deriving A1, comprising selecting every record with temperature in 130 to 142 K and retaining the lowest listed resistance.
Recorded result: 318.3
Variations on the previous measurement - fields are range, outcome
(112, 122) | 294.9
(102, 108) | 313.2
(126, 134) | 329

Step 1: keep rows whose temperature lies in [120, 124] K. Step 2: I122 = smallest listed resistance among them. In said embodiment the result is 334.3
